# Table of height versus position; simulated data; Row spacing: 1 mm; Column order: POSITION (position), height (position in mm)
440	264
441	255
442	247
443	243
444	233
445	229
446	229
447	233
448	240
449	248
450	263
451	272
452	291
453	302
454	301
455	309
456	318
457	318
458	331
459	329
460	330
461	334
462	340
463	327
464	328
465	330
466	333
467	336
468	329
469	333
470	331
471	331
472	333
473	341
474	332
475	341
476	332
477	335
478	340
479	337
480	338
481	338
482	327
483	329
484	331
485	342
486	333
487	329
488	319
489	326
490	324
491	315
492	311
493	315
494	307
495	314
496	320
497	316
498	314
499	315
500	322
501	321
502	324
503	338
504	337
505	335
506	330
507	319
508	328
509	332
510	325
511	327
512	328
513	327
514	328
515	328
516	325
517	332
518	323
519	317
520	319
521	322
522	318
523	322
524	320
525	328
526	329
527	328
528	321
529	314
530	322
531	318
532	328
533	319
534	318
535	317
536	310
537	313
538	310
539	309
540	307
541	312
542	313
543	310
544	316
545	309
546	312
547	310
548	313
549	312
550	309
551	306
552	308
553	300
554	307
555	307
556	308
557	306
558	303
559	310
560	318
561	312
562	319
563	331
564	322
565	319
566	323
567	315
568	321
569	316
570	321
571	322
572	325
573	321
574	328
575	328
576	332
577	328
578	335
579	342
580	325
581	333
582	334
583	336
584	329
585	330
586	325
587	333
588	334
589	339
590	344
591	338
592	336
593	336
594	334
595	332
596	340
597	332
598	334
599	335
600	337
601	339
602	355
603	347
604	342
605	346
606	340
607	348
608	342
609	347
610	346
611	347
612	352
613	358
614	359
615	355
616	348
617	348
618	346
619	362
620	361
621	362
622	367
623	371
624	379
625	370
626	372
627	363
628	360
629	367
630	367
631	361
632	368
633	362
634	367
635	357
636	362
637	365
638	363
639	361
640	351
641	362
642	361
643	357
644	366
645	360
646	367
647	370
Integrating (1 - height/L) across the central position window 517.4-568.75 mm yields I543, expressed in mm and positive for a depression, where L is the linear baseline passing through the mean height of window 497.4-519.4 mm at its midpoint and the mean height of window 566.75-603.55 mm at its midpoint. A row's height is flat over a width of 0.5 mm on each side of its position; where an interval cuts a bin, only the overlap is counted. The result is 2.1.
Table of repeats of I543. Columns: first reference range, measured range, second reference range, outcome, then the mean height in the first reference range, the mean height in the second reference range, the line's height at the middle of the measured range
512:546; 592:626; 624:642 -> 0.4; 319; 364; 353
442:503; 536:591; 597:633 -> 3.2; 313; 354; 339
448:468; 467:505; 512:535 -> -1.4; 311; 323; 316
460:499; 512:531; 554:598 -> 0.2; 329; 326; 327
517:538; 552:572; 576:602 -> 0.8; 320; 335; 328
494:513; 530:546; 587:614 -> 0.8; 324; 342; 331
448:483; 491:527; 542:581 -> -0.4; 321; 317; 319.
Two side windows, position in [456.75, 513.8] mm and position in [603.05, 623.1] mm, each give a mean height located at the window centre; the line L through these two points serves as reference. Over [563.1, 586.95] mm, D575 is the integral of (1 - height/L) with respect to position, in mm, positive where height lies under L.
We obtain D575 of 1.3 mm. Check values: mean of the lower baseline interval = 328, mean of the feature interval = 327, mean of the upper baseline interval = 352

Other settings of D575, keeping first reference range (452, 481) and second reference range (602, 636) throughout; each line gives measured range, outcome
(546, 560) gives 1.5 mm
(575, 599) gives 1.2 mm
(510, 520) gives 0.4 mm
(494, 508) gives 0.5 mm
